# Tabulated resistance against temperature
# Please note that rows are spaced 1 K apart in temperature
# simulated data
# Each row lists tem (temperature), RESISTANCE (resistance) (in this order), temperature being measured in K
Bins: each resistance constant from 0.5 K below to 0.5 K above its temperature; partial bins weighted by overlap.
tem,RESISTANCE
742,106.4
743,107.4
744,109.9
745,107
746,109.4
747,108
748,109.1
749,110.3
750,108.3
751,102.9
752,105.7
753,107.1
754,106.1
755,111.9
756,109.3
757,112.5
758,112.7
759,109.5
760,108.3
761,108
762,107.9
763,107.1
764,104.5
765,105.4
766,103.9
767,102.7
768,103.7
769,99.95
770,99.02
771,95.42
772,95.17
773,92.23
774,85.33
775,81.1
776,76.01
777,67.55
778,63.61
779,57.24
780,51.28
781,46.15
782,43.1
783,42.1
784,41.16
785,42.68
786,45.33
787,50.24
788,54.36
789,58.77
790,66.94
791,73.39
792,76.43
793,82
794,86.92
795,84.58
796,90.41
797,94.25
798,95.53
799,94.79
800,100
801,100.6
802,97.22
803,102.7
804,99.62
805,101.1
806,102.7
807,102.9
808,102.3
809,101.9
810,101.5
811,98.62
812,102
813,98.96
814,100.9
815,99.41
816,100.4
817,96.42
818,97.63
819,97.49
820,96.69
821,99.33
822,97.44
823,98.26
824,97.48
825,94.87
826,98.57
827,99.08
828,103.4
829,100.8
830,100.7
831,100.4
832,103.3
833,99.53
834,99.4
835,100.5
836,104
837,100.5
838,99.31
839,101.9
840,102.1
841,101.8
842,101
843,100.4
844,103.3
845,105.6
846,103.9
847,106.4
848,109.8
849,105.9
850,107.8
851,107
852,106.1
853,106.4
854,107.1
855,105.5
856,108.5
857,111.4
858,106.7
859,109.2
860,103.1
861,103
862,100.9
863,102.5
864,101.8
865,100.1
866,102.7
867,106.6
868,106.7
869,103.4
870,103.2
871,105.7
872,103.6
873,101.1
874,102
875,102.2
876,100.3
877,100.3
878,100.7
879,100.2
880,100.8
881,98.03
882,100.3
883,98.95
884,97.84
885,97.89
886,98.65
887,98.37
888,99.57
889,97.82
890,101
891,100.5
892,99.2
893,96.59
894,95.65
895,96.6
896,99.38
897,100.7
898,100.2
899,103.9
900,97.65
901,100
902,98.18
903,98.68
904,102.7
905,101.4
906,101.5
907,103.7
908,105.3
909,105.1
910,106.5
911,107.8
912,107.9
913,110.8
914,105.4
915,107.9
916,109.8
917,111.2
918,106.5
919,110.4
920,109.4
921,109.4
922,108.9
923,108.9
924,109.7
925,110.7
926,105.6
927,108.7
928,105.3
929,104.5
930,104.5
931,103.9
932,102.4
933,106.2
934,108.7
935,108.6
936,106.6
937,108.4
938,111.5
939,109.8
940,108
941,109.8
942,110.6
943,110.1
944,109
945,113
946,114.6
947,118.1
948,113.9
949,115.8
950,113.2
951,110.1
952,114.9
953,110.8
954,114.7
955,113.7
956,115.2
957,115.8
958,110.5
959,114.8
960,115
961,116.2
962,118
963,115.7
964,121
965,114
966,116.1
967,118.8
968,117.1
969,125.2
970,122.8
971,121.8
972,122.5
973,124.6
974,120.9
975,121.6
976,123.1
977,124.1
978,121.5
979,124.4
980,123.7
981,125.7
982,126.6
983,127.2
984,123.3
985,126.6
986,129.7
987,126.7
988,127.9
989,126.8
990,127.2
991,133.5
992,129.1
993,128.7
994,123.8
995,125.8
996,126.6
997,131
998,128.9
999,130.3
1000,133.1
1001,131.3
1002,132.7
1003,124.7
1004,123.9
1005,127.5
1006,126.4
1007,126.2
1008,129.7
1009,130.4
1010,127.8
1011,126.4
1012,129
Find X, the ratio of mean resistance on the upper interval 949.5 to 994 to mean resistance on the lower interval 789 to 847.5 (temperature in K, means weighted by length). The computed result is 1.24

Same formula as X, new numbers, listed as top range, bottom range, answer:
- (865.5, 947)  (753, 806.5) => 1.21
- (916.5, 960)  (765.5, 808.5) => 1.37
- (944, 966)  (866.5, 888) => 1.13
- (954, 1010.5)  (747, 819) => 1.37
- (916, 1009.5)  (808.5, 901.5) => 1.16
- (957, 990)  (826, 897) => 1.19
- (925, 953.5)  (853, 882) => 1.06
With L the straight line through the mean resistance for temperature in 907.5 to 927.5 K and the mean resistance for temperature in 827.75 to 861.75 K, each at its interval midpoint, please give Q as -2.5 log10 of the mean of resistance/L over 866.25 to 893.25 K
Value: 0.05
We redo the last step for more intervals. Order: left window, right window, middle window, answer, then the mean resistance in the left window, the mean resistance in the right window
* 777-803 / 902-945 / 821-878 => -0.19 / 70.2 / 107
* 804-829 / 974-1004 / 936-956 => 0.08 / 99.6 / 127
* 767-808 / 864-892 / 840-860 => -0.13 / 79.2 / 101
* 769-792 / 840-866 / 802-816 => -0.24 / 65.9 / 105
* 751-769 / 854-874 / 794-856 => 0.05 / 107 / 105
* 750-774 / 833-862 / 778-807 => 0.36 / 104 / 104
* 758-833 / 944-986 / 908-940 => 0.04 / 89.3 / 119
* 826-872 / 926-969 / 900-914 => 0.05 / 104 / 112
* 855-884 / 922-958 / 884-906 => 0.07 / 103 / 110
